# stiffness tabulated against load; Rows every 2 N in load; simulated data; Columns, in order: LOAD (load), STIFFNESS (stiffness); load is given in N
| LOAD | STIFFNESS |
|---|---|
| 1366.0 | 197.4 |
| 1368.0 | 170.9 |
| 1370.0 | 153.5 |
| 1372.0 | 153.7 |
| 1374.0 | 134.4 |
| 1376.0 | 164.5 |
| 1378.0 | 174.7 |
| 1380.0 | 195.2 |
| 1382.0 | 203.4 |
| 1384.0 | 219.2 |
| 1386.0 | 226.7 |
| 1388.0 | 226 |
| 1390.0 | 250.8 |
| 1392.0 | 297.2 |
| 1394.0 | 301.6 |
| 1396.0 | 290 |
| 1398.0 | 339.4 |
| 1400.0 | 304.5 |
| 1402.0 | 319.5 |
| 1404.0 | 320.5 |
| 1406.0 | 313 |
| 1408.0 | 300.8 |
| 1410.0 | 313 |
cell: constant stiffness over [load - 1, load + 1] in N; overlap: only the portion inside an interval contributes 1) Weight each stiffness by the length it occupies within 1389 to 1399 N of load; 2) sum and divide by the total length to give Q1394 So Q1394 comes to 296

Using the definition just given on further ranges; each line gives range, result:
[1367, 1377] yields 155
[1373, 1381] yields 167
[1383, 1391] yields 231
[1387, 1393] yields 258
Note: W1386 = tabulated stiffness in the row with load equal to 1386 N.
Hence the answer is 226.7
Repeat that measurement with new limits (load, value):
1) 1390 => 250.8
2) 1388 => 226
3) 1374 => 134.4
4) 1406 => 313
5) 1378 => 174.7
